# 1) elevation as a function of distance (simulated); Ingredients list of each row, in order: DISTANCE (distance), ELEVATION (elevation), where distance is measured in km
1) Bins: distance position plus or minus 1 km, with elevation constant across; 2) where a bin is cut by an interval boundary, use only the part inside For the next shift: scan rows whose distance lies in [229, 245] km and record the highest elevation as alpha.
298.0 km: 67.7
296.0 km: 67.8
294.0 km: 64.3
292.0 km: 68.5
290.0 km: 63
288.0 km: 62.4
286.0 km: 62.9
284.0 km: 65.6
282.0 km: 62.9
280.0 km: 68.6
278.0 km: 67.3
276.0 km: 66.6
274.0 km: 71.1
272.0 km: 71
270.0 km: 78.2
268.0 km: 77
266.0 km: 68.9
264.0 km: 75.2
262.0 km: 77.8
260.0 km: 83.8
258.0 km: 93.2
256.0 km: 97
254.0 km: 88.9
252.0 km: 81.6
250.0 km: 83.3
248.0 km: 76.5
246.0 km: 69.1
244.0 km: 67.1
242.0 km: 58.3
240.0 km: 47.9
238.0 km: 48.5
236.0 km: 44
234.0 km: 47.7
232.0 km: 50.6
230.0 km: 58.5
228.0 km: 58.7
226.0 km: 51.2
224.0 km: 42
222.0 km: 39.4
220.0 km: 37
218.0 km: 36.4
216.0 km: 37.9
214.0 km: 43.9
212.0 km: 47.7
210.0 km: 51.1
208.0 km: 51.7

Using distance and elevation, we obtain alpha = 67.1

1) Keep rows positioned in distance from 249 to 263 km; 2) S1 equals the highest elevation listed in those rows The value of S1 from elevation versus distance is 97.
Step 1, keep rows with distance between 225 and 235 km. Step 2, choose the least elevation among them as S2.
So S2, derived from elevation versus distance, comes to 47.7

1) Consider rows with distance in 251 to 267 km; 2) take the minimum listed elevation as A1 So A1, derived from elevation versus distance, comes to 68.9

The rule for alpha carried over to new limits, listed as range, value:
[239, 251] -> 83.3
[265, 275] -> 78.2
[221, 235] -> 58.7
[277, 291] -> 68.6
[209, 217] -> 51.1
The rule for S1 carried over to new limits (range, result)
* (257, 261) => 93.2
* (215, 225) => 42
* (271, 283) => 71.1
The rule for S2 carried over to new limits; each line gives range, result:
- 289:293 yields 63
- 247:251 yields 76.5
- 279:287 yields 62.9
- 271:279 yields 66.6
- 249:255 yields 81.6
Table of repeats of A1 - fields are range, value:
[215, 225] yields 36.4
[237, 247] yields 47.9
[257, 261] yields 83.8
